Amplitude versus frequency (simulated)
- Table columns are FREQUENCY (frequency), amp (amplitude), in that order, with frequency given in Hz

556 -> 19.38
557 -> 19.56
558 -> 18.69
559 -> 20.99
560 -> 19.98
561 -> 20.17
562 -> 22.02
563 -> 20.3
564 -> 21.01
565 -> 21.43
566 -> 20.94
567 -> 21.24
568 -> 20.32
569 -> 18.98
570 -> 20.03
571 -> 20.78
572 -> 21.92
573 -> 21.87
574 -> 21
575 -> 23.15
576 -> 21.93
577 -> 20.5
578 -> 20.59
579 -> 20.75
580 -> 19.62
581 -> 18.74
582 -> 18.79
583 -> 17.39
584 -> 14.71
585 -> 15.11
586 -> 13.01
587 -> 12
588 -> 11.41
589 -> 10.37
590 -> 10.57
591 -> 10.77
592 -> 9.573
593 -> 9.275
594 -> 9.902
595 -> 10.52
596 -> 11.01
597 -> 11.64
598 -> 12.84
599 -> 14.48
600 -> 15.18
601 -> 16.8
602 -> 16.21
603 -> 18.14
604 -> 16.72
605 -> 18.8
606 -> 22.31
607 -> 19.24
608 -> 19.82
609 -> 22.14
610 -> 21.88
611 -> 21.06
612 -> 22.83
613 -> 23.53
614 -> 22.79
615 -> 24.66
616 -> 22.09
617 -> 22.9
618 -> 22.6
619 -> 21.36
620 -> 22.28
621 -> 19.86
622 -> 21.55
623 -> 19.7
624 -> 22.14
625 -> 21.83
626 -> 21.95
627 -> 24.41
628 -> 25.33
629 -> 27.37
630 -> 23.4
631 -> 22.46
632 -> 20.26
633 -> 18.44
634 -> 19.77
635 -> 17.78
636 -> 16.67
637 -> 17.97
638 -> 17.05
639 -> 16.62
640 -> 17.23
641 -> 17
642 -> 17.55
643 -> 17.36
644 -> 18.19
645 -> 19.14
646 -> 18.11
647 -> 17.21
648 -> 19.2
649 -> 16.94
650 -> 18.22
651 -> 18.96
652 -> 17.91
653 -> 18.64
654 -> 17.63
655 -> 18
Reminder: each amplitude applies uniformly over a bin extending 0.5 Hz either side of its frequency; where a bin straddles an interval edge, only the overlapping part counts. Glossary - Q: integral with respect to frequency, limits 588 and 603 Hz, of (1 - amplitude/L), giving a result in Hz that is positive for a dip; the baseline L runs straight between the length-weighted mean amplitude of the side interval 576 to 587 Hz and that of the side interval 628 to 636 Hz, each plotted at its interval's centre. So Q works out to 5.2 Hz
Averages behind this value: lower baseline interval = 17.8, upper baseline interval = 21.3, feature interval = 12.3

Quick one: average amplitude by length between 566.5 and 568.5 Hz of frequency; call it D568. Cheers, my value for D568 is 20.8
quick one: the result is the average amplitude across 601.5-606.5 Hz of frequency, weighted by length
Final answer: 18.4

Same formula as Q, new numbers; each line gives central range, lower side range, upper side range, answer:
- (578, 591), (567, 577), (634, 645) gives 3.3 Hz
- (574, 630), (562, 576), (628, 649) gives 4.7 Hz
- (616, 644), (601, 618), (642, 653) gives -1.5 Hz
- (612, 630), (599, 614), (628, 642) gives -3.0 Hz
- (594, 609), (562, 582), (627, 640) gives 3.3 Hz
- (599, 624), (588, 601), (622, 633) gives -4.9 Hz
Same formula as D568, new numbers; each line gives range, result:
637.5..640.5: 17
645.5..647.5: 17.7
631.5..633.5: 19.4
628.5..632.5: 23.4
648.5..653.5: 18.1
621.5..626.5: 21.4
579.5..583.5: 18.6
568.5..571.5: 19.9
